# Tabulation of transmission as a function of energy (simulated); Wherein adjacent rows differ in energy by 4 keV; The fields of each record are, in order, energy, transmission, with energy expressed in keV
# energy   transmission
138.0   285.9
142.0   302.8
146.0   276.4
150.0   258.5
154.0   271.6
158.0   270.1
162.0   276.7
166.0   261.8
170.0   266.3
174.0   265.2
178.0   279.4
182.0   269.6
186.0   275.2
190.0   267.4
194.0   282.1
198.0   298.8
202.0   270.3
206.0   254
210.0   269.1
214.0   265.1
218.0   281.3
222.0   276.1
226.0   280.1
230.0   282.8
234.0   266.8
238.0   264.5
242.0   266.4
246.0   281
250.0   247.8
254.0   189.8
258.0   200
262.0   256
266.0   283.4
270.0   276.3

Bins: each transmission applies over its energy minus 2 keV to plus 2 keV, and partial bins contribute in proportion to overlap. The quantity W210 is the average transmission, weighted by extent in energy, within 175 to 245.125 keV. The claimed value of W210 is 273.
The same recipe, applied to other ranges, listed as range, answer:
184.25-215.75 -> 273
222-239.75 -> 274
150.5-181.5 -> 270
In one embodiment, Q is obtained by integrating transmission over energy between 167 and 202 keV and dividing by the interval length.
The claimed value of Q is 275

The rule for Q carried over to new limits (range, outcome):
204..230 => 272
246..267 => 237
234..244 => 266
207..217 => 267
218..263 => 257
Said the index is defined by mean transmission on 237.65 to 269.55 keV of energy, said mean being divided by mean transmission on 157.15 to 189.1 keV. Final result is 0.9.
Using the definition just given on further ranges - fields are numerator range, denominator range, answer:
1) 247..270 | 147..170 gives 0.90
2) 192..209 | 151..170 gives 1.03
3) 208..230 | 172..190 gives 1.01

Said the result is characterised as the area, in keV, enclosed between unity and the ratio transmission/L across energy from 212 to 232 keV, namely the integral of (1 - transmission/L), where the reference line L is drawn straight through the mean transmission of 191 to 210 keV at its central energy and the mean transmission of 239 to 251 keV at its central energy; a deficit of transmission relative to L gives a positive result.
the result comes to -0.5 keV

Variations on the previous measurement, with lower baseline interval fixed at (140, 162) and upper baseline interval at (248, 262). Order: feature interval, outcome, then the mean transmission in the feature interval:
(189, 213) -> -2.4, 274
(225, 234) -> -1.8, 278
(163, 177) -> 0.0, 266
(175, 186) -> -0.6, 274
